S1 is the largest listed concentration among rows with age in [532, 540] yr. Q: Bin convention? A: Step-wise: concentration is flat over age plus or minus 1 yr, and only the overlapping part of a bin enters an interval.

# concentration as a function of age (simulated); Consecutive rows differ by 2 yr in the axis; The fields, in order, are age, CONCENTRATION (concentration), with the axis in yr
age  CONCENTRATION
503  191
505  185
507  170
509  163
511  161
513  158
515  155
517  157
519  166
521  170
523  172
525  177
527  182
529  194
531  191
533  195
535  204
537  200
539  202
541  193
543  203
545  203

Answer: 204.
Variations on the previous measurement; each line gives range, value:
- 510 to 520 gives 166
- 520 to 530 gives 194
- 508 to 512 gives 163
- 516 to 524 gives 172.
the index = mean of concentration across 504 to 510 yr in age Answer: 173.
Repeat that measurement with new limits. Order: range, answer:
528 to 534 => 193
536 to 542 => 198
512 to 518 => 157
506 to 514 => 163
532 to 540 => 200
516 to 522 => 164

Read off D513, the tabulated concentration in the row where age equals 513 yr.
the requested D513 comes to 158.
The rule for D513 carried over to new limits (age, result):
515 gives 155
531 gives 191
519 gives 166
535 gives 204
